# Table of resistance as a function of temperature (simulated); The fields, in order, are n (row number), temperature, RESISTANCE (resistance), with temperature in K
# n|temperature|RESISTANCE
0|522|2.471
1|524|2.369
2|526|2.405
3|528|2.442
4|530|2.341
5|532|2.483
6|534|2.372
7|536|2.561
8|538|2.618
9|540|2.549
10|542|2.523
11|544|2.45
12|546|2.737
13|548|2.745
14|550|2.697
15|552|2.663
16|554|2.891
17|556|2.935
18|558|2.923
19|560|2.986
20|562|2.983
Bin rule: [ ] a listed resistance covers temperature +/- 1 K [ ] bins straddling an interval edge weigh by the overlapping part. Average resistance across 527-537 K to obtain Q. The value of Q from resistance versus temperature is 2.44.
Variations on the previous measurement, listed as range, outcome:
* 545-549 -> 2.74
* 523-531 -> 2.39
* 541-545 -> 2.49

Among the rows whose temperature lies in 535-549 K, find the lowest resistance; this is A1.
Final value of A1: 2.45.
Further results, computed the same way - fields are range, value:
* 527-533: 2.341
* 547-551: 2.697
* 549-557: 2.663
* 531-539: 2.372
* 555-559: 2.923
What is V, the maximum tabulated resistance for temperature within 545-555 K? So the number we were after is 2.891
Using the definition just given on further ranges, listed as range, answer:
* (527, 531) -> 2.442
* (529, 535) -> 2.483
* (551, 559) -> 2.935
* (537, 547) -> 2.737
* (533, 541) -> 2.618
